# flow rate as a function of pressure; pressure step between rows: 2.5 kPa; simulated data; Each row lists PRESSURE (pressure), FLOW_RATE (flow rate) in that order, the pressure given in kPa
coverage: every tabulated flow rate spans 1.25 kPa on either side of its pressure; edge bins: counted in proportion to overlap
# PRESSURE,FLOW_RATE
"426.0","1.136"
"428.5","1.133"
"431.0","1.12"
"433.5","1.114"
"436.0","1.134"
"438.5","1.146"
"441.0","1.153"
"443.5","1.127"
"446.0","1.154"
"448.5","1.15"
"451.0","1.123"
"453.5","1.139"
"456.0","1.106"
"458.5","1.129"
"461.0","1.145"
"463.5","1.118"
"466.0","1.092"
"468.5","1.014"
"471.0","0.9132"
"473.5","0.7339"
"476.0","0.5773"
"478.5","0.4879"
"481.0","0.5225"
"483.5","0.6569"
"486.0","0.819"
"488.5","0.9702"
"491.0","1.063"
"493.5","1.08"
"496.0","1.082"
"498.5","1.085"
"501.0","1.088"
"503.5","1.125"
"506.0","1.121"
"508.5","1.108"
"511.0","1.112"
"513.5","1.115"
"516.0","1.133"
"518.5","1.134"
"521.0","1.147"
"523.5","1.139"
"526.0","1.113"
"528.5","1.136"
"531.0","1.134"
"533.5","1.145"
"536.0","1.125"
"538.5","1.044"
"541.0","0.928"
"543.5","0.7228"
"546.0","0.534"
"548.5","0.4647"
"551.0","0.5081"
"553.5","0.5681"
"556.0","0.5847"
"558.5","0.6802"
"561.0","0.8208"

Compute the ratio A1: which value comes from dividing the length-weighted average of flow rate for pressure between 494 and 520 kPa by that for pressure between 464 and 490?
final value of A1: 1.4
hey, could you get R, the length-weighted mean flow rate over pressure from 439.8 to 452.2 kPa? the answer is 1.14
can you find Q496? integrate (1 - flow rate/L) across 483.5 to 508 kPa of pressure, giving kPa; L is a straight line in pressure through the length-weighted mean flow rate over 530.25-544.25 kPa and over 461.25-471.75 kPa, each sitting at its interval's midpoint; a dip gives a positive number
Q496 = 0.2 kPa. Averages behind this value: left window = 1.05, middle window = 1.03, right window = 1.02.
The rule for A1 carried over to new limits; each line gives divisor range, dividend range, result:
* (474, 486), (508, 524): 1.88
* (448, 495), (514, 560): 0.97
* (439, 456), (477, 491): 0.63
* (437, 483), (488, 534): 1.12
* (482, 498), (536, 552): 0.78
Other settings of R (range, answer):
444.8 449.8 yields 1.15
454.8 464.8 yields 1.12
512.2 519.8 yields 1.13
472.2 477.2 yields 0.659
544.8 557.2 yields 0.532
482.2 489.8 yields 0.815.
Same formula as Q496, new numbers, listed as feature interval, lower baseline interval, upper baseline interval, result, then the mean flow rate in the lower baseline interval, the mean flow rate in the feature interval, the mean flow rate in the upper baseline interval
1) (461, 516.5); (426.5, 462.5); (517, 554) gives 4.0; 1.13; 0.957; 0.931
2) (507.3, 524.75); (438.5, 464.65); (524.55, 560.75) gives -3.9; 1.14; 1.13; 0.836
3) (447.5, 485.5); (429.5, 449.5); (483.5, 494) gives 4.1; 1.14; 0.924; 0.937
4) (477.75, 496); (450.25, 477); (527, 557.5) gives 2.4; 1.01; 0.828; 0.826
